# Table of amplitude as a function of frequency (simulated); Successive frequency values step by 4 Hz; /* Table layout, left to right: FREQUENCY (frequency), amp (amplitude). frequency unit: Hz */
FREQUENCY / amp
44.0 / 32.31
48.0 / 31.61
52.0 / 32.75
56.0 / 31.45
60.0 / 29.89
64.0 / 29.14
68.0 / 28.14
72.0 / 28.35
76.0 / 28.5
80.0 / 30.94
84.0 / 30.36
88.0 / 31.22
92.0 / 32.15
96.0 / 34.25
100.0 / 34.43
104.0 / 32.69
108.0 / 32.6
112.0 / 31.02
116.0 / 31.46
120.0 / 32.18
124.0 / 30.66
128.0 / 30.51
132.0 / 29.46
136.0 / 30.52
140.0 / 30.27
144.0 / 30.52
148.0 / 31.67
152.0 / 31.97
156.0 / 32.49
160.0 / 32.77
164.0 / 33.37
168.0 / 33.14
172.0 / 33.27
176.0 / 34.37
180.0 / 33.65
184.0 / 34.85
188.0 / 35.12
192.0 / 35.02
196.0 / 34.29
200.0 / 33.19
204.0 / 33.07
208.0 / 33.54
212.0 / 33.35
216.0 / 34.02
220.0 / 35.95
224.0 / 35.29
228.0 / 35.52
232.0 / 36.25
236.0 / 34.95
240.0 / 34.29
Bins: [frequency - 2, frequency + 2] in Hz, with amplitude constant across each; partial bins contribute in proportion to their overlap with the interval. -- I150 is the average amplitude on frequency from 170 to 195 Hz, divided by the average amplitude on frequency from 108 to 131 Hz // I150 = 1.1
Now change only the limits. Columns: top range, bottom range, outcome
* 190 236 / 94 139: 1.09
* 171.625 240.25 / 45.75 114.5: 1.11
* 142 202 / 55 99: 1.09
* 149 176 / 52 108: 1.06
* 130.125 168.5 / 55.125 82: 1.07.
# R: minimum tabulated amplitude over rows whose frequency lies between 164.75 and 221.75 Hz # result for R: 33.07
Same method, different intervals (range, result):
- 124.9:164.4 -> 29.46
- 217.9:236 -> 34.95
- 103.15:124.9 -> 30.66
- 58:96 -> 28.14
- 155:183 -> 32.49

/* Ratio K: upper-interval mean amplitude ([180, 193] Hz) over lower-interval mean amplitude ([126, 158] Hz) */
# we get 1.1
